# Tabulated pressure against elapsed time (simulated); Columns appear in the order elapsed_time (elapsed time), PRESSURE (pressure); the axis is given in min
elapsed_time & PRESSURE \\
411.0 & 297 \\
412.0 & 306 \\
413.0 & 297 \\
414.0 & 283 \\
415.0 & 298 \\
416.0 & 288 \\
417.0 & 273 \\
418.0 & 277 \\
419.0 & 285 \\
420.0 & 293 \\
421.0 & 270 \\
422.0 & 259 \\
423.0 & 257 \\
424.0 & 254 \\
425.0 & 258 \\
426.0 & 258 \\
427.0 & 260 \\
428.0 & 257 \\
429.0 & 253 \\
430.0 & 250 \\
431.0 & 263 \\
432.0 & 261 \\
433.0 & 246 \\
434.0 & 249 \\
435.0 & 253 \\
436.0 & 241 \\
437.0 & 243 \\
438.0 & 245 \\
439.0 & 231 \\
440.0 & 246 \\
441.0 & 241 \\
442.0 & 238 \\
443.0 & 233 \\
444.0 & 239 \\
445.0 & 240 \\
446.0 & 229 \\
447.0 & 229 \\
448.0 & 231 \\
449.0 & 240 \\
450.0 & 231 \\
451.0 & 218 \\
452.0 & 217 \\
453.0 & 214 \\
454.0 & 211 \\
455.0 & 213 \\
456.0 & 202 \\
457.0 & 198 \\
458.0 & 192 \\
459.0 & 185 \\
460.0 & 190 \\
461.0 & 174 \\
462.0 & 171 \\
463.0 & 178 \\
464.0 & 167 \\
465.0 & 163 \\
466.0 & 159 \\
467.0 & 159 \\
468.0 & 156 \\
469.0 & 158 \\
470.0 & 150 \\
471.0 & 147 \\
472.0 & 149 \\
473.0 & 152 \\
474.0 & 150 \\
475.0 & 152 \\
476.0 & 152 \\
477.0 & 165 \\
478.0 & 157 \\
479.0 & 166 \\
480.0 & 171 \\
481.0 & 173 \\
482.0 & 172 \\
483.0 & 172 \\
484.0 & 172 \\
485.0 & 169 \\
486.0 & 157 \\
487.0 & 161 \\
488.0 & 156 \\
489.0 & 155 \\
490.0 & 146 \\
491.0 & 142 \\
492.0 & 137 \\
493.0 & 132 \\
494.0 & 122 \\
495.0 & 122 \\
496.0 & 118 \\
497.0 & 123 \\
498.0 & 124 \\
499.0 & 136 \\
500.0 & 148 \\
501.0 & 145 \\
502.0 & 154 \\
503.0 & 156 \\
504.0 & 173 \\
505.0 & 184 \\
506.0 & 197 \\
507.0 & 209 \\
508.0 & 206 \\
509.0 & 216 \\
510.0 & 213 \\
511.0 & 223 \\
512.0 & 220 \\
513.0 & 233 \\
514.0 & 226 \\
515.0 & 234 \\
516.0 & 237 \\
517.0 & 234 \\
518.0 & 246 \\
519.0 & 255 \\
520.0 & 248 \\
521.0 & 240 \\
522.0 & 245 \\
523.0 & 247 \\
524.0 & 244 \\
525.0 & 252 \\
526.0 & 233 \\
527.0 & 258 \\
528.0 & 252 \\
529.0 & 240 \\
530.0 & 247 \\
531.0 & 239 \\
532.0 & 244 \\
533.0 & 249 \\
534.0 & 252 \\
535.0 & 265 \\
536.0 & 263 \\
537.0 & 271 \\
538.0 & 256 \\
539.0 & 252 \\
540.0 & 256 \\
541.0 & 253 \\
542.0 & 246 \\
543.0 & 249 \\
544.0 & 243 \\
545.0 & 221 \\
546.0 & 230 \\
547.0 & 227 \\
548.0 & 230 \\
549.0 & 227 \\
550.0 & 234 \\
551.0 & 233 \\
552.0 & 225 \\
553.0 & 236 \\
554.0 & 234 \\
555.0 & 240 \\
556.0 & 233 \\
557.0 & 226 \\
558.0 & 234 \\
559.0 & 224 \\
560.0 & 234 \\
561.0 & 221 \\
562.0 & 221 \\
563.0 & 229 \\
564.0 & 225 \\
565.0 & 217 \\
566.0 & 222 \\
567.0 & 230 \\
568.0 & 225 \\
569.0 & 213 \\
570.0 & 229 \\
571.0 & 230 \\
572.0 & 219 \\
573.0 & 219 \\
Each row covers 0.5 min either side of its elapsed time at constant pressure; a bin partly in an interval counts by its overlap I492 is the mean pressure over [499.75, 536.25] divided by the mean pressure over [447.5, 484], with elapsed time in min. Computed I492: 1.3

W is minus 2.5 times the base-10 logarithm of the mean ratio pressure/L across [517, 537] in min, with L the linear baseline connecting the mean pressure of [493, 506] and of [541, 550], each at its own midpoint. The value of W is -0.25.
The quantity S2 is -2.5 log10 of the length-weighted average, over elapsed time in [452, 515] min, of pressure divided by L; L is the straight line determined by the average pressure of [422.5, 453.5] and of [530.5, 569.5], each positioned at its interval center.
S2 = 0.37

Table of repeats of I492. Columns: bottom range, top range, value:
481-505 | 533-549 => 1.66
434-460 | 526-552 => 1.08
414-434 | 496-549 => 0.84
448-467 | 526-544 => 1.29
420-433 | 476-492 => 0.62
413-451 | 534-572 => 0.93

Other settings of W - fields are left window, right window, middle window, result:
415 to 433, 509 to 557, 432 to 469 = 0.22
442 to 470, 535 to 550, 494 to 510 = 0.36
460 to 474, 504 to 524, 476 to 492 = 0.14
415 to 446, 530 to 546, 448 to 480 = 0.38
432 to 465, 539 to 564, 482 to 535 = 0.16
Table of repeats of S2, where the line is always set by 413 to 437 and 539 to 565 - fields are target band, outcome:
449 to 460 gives 0.228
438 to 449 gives 0.105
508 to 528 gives 0.023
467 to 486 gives 0.493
